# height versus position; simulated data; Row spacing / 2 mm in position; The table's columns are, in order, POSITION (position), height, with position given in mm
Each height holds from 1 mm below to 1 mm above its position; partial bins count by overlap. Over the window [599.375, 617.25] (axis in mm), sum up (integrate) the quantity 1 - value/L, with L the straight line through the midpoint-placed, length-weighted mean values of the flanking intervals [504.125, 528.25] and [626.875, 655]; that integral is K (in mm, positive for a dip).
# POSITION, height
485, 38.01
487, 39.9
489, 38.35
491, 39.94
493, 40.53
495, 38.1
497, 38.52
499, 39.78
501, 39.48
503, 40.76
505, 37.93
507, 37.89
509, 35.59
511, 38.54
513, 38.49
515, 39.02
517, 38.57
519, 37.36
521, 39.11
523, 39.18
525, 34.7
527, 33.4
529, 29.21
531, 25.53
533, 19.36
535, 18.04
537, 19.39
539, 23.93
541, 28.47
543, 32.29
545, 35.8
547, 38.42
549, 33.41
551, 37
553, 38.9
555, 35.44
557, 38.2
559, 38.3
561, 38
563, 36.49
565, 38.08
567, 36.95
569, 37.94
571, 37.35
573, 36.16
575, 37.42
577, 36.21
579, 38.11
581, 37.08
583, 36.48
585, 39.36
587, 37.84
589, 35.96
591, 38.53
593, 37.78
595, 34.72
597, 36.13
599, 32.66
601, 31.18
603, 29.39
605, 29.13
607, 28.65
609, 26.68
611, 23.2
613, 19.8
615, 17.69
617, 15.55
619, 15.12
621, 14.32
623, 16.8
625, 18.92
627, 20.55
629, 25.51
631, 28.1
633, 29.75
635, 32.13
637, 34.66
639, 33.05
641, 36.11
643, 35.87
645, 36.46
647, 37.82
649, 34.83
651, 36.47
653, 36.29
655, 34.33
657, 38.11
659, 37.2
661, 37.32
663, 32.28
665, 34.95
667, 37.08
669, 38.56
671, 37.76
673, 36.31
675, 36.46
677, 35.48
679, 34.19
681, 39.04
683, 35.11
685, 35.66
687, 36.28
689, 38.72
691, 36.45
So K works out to 4.7 mm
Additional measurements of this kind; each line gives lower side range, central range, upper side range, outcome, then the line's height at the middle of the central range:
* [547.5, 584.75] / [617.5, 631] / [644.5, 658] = 6.44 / 36.6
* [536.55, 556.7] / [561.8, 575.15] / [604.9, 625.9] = -3.89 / 28.8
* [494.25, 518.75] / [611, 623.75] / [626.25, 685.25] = 6.65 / 35.6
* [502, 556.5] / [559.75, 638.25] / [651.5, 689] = 9.33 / 34.9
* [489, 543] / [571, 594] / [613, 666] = -4.12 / 31.7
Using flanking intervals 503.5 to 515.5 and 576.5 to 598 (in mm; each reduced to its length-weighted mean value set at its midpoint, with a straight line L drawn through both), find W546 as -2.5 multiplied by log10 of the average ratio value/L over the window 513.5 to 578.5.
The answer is 0.11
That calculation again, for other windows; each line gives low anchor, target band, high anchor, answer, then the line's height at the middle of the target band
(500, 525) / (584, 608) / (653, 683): 0.09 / 37.3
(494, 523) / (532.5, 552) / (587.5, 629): 0.18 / 34.4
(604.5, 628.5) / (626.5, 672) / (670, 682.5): -0.18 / 29.2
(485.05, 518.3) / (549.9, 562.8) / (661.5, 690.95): 0.01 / 38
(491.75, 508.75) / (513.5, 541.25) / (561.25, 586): 0.25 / 38.4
